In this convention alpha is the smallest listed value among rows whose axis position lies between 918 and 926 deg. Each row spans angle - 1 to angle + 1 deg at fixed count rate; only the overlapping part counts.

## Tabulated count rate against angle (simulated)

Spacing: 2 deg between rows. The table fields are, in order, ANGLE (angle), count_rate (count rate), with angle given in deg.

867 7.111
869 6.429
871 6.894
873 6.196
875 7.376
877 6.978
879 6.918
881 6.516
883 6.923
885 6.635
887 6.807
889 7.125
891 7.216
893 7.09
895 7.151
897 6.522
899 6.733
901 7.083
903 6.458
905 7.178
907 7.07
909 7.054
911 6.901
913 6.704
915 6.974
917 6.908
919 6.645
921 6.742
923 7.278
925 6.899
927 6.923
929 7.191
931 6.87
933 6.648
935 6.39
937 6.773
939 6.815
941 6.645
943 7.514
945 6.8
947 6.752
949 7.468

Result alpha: 6.645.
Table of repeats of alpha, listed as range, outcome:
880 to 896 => 6.516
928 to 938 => 6.39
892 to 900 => 6.522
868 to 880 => 6.196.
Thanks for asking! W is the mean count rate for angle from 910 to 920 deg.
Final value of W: 6.83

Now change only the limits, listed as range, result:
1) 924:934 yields 6.91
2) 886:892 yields 7.05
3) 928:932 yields 7.03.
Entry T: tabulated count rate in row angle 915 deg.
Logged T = 6.974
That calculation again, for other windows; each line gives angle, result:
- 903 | 6.458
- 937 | 6.773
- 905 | 7.178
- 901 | 7.083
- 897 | 6.522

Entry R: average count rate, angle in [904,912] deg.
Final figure 7.05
